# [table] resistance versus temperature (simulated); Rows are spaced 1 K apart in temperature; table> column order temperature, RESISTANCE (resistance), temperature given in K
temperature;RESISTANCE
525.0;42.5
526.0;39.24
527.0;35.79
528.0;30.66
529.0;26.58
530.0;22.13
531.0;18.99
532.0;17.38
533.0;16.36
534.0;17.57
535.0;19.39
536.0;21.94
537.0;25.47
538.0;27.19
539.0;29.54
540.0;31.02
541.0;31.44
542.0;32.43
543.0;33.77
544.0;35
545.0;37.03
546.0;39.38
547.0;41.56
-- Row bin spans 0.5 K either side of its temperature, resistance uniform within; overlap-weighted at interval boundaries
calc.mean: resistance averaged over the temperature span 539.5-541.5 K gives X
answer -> 31.2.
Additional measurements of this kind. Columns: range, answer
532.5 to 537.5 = 20.1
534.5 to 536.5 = 20.7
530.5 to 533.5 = 17.6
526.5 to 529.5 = 31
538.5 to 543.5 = 31.6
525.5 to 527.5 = 37.5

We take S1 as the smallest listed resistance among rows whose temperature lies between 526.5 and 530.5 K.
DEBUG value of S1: 22.13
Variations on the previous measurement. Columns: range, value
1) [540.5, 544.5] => 31.44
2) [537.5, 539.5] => 27.19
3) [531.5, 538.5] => 16.36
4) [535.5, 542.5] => 21.94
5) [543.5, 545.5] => 35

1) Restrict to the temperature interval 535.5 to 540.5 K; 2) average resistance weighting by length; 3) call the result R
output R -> 27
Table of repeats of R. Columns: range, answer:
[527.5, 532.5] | 23.1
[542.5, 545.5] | 35.3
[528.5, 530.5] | 24.4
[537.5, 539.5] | 28.4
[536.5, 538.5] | 26.3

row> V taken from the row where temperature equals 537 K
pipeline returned 25.47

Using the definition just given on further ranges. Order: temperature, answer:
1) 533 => 16.36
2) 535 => 19.39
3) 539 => 29.54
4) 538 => 27.19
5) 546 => 39.38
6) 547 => 41.56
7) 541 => 31.44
